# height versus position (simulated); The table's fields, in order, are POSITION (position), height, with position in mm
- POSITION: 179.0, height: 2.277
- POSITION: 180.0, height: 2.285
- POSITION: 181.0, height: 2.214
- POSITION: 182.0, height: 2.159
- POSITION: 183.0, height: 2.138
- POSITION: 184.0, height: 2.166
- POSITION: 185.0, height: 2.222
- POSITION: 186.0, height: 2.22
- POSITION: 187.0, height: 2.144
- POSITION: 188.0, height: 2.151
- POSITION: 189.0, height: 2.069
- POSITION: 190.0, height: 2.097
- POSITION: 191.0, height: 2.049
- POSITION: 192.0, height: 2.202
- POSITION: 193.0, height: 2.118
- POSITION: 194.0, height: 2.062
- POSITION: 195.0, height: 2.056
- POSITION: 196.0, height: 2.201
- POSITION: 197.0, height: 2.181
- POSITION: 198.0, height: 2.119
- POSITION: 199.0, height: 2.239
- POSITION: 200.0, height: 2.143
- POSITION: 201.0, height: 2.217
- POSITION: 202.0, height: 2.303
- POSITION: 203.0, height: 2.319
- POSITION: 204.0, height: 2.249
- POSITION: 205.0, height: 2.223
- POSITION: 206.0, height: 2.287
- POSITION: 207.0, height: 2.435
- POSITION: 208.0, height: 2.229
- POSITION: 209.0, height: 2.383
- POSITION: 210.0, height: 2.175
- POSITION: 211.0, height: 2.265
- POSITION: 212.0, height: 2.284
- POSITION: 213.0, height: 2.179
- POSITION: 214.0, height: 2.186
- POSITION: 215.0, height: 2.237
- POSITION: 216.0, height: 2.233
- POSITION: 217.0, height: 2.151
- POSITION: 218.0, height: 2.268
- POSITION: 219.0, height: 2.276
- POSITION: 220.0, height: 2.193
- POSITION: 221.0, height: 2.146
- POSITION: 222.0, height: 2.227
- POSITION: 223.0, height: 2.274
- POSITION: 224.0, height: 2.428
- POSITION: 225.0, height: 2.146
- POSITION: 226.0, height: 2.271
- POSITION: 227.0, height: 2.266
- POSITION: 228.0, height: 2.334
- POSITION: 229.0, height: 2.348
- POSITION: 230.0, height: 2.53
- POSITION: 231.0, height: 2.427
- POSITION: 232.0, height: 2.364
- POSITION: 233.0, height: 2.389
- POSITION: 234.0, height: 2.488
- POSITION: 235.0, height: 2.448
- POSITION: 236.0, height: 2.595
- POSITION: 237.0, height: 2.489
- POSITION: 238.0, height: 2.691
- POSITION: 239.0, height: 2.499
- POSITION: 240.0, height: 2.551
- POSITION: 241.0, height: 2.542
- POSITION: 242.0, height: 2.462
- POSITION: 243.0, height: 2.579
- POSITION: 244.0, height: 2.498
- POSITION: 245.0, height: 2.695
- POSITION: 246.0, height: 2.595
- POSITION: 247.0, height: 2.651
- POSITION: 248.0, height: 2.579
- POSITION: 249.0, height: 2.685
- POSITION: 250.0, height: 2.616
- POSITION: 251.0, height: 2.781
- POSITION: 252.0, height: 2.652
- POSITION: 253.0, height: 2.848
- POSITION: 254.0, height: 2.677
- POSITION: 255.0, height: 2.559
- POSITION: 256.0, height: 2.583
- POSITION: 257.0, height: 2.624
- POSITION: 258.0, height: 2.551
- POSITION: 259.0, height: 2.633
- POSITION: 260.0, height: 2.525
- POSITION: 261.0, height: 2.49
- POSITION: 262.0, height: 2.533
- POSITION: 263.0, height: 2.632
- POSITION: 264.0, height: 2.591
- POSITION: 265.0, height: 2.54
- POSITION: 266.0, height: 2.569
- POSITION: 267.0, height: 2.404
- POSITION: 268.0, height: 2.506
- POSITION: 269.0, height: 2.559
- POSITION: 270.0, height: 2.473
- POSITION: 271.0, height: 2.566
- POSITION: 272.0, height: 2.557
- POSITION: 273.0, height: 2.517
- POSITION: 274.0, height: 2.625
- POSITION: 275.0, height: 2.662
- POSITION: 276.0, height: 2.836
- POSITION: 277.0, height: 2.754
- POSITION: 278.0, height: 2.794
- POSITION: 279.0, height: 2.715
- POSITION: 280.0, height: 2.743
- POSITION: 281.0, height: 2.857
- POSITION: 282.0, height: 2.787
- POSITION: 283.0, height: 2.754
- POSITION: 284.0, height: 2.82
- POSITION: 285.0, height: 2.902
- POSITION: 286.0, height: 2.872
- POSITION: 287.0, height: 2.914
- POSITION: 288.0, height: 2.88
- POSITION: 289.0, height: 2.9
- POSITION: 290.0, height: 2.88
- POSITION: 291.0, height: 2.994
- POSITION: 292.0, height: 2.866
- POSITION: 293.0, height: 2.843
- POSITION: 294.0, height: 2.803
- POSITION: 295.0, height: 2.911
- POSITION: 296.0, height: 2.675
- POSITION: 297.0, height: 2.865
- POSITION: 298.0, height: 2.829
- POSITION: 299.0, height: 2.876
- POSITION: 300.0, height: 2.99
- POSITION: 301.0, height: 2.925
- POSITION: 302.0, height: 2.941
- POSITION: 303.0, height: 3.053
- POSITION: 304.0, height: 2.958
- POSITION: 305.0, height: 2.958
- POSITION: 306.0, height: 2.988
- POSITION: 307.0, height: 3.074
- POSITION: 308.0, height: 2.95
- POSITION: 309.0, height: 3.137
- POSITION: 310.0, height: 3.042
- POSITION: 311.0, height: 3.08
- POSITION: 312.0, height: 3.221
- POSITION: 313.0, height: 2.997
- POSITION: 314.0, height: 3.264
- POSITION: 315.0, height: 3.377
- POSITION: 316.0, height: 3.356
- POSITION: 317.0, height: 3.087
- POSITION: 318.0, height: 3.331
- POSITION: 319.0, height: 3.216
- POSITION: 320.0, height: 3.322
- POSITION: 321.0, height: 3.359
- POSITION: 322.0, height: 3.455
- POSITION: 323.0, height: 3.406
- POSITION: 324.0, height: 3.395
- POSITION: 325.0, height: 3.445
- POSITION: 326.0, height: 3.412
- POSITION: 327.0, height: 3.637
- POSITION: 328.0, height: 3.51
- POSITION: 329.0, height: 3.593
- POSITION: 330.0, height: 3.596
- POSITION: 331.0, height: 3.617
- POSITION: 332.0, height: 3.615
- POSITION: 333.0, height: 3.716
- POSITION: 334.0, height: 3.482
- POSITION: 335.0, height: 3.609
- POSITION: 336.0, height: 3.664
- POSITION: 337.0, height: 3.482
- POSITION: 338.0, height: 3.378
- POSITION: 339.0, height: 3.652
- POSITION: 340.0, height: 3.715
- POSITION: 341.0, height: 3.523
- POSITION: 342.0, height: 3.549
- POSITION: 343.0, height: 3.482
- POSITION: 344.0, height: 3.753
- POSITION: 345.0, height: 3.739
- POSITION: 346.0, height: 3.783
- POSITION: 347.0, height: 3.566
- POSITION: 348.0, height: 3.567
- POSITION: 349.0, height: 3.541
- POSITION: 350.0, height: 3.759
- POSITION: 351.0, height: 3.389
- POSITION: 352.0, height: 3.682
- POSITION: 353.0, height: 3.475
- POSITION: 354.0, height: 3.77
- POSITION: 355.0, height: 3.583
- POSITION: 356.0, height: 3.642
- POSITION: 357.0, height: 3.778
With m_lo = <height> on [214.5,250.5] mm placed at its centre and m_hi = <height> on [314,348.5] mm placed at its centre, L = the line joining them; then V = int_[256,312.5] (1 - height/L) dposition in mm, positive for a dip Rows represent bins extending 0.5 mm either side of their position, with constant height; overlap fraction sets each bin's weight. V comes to 3.9 mm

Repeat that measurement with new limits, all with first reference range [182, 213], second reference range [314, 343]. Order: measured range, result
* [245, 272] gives 1.9 mm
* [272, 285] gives 1.1 mm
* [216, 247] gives 1.5 mm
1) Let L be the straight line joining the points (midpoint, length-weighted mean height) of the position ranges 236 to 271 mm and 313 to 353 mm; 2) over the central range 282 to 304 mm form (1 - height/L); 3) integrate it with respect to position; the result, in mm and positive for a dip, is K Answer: 1.17 mm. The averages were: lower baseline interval 2.58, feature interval 2.88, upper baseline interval 3.51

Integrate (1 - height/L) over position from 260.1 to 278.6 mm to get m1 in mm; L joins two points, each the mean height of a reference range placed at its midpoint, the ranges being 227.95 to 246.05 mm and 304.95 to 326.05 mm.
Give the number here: 1.4 mm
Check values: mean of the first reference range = 2.5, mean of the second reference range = 3.22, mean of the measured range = 2.59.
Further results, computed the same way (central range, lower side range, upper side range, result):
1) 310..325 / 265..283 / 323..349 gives 0.1 mm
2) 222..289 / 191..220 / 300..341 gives 2.7 mm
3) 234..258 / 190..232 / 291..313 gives -0.8 mm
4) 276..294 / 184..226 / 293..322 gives 0.2 mm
